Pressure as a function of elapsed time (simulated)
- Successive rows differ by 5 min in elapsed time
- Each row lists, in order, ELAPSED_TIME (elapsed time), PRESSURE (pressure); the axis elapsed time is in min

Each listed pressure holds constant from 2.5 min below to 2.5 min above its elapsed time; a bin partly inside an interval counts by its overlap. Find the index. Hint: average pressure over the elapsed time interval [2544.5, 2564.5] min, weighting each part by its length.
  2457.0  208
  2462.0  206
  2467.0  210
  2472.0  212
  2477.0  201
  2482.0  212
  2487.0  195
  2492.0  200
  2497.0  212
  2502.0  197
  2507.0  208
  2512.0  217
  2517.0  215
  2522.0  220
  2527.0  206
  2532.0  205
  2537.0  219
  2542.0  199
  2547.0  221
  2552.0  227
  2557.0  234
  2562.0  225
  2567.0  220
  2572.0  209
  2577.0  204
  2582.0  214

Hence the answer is 227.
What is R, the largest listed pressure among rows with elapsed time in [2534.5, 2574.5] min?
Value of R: 234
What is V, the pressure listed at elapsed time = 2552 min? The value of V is 227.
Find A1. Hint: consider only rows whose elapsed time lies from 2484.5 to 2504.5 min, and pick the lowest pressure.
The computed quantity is 195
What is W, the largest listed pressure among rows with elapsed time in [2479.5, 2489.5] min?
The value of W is 212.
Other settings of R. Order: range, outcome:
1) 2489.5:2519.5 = 217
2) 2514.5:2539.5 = 220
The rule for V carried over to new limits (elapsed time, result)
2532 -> 205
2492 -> 200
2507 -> 208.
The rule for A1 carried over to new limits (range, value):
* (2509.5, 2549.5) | 199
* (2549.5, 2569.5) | 220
